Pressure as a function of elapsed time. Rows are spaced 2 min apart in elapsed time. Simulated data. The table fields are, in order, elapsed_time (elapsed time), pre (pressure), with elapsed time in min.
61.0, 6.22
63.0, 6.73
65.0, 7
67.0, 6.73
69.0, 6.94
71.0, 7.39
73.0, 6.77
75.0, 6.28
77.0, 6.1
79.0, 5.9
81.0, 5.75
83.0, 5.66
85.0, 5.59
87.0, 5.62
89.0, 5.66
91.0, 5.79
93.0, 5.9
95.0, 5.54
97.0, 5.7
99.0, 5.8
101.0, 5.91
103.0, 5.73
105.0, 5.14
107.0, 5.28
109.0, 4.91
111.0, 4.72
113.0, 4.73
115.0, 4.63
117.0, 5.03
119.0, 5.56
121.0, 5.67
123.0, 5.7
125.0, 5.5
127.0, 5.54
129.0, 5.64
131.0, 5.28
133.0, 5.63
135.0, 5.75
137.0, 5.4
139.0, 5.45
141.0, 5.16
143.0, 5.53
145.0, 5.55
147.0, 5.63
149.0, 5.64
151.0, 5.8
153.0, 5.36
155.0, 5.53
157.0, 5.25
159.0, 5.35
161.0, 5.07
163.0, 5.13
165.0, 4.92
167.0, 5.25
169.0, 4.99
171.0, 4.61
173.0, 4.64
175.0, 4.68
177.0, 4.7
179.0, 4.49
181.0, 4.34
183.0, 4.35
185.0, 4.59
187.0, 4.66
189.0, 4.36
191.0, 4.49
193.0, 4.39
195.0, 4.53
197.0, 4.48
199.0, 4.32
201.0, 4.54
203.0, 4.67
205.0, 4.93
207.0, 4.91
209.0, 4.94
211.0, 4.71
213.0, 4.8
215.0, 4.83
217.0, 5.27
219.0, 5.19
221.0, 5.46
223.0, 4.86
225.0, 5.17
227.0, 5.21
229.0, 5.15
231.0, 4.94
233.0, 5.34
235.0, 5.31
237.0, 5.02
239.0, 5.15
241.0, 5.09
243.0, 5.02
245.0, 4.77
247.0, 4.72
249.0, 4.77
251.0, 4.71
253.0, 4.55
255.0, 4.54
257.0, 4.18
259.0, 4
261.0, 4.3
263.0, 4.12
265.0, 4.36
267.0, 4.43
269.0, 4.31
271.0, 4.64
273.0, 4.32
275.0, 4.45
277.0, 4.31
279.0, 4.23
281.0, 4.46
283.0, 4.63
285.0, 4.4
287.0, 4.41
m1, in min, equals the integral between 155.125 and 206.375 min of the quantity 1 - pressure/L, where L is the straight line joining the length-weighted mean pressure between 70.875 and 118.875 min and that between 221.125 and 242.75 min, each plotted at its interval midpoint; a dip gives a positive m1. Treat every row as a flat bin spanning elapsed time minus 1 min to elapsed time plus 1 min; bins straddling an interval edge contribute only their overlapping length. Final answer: 5.7 min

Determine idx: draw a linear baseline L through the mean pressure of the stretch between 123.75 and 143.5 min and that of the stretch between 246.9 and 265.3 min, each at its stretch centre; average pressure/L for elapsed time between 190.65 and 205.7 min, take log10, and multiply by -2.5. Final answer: 0.09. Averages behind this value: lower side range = 5.49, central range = 4.54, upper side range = 4.41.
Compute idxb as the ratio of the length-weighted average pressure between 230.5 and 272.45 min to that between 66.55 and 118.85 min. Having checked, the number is 0.8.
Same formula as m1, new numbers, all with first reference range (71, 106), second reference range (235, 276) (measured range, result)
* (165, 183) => 1.75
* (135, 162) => -0.24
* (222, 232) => -0.54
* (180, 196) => 2.00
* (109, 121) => 1.41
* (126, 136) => -0.06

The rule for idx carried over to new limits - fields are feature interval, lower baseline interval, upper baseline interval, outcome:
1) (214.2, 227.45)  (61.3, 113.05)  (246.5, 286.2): -0.08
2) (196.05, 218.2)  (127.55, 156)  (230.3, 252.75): 0.09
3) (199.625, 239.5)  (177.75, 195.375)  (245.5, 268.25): -0.13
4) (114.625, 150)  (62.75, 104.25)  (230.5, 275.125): 0.04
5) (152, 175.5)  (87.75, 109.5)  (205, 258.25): 0.04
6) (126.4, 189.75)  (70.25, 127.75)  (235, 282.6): 0.02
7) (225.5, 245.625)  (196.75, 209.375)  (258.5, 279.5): -0.14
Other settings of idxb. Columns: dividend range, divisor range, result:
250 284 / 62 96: 0.71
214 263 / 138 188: 0.96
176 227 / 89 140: 0.87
